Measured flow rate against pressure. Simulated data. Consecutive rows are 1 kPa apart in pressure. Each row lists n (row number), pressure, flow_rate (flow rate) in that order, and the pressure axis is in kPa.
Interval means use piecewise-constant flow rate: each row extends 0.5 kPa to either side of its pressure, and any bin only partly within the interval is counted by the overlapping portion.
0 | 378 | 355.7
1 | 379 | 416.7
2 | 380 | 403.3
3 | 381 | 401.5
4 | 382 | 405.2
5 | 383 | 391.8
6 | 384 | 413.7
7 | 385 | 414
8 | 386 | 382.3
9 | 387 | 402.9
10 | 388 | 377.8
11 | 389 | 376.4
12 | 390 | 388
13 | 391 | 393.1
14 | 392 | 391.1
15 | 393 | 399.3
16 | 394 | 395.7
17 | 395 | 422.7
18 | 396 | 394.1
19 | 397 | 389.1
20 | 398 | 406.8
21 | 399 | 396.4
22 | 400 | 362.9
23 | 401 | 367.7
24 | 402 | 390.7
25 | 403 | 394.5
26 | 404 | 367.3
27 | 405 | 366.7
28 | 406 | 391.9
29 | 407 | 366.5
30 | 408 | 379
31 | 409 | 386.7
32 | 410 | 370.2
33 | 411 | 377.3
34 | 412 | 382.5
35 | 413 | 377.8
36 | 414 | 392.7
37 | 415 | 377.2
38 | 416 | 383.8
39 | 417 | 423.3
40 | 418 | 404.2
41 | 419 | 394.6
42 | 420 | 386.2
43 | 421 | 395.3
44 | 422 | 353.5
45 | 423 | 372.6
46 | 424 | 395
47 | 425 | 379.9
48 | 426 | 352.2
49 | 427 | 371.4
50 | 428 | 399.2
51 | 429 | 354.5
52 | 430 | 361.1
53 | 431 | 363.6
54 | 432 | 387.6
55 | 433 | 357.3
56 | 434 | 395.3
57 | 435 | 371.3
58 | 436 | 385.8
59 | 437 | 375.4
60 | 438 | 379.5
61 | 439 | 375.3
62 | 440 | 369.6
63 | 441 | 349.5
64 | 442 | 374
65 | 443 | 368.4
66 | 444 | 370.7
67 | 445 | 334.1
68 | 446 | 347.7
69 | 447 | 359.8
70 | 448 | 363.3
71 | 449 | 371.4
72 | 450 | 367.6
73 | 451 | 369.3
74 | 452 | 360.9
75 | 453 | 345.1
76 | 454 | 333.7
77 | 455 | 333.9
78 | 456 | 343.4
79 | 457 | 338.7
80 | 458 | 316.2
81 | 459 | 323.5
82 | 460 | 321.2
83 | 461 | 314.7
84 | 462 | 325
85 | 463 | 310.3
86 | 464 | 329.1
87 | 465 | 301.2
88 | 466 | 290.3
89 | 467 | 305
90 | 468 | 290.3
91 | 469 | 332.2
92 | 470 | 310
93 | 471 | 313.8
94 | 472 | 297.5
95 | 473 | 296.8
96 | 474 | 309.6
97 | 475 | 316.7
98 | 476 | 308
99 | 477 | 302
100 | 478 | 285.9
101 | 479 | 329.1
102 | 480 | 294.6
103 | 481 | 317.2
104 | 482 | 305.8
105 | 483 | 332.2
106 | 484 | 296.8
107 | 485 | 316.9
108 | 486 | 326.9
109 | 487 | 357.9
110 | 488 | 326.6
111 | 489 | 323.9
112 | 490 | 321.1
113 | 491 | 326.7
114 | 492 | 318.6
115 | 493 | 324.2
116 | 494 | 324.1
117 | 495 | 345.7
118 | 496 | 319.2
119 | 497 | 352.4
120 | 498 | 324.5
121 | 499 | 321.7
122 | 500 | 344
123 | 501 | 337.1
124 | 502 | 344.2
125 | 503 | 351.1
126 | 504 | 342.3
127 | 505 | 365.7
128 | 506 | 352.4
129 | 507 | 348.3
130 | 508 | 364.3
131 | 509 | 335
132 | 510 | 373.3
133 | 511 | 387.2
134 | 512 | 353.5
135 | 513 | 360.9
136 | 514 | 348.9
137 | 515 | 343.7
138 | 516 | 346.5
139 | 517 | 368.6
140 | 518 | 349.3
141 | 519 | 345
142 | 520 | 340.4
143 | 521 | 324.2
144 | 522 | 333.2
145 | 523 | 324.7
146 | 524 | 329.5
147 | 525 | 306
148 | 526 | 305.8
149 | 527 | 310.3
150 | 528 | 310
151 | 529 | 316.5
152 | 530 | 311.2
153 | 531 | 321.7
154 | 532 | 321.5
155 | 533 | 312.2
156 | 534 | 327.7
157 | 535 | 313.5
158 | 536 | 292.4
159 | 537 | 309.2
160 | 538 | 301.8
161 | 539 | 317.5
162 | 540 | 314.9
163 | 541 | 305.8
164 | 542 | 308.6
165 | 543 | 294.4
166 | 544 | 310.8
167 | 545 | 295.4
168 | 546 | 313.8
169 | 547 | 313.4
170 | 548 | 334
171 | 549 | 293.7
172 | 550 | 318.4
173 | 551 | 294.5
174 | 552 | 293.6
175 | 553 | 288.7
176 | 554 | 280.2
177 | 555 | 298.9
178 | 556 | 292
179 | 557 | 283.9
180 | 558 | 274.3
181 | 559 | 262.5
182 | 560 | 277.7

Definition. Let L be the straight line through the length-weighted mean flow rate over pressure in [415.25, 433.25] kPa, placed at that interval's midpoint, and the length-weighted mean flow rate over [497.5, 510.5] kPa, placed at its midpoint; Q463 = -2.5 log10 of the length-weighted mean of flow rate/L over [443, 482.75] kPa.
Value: 0.12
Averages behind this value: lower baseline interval 380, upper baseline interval 346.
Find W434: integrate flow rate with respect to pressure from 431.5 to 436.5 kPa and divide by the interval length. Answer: 379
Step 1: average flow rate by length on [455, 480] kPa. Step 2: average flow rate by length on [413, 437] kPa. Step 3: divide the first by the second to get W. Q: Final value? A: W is 0.8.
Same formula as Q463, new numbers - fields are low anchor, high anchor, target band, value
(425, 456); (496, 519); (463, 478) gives 0.17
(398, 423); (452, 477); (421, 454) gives -0.05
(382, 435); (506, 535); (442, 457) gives 0.04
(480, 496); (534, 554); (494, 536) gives -0.07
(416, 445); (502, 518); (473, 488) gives 0.16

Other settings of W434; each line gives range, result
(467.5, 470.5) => 311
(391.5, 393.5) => 395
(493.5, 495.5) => 335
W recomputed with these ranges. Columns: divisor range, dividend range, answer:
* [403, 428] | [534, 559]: 0.79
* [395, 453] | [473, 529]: 0.88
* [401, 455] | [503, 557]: 0.87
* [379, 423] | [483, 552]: 0.84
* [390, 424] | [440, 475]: 0.86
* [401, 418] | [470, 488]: 0.82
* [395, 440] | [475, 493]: 0.83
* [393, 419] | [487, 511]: 0.88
